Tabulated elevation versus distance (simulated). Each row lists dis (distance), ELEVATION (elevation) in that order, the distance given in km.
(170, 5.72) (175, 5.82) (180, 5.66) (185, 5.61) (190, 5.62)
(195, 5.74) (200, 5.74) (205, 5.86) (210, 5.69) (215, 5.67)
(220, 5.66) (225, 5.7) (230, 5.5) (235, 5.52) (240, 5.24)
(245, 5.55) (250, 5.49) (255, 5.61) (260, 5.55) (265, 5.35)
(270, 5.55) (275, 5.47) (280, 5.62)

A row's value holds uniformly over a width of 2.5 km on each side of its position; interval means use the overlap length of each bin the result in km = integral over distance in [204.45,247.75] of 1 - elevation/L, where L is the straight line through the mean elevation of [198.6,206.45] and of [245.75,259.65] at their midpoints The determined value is 0.7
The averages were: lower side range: 5.8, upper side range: 5.55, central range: 5.59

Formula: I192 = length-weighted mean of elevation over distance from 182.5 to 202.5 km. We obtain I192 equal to 5.68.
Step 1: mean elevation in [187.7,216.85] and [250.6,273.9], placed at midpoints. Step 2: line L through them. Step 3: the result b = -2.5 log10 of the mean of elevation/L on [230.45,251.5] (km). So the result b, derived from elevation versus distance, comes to 0.03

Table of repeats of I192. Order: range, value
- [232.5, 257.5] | 5.48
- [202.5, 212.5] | 5.78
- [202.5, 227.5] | 5.72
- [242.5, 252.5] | 5.52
